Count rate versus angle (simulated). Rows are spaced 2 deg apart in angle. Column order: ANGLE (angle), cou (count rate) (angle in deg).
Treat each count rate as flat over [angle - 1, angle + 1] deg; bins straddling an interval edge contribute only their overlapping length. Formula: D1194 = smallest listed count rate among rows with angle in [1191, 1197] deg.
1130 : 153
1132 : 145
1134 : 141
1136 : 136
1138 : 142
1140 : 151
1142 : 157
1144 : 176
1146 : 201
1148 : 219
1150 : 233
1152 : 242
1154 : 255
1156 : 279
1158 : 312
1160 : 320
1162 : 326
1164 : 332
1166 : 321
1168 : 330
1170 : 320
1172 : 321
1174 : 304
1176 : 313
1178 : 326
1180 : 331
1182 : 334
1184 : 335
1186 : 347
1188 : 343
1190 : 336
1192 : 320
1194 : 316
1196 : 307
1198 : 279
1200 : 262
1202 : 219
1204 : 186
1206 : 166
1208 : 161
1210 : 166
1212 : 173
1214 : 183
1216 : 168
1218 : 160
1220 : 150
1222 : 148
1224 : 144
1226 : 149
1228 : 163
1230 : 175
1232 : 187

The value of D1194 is 307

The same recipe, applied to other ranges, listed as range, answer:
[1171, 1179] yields 304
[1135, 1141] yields 136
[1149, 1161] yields 233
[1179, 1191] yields 331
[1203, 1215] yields 161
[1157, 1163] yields 312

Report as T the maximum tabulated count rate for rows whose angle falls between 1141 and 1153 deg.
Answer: 242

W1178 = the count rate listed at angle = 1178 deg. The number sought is 326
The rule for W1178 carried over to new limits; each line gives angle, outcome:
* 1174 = 304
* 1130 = 153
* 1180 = 331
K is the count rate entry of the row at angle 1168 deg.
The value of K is 330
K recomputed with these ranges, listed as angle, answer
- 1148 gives 219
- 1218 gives 160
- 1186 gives 347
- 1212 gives 173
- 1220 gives 150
